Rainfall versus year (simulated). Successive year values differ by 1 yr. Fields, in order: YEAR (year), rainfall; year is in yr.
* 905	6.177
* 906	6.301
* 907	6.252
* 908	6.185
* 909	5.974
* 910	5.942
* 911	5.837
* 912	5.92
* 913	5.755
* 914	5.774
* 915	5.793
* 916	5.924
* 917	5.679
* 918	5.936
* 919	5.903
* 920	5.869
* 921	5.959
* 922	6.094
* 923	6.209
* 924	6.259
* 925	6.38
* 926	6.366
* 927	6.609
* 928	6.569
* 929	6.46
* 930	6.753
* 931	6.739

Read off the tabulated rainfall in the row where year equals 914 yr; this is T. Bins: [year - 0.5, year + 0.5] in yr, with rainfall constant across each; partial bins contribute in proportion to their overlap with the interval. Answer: 5.774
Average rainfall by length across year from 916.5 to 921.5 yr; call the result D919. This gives 5.87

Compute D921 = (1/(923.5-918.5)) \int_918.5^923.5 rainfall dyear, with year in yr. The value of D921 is 6.01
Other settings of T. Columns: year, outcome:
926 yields 6.366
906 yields 6.301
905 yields 6.177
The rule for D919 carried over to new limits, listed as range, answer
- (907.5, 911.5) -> 5.98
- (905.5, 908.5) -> 6.25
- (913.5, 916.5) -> 5.83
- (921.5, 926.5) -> 6.26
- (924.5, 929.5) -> 6.48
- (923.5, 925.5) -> 6.32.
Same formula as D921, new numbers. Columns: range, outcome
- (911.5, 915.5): 5.81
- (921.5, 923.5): 6.15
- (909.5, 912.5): 5.9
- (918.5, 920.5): 5.89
